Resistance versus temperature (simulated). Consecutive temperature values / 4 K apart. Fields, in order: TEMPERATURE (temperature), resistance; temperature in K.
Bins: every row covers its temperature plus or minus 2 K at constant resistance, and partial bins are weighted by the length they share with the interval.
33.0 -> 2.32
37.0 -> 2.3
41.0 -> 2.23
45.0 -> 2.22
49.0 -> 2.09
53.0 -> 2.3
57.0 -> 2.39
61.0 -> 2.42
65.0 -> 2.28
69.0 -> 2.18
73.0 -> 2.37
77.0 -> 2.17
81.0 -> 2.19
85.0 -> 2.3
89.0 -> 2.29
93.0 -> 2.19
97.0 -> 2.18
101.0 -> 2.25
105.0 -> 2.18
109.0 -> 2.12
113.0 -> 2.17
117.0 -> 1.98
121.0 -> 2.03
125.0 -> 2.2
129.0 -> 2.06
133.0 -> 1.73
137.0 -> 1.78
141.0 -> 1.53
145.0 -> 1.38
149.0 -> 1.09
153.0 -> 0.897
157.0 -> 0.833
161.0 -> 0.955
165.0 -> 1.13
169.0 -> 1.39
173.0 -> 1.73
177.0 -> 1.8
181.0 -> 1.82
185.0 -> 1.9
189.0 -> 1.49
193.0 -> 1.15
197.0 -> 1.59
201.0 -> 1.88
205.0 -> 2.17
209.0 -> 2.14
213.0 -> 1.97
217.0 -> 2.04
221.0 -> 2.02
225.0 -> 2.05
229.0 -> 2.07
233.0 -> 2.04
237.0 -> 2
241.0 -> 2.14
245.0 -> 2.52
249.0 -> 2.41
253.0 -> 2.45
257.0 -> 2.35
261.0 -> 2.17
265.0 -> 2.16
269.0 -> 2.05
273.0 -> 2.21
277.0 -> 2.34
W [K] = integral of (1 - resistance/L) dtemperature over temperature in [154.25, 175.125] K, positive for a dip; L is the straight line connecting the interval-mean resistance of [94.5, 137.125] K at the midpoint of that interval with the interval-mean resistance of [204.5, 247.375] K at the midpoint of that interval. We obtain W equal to 8.89 K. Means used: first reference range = 2.08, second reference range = 2.11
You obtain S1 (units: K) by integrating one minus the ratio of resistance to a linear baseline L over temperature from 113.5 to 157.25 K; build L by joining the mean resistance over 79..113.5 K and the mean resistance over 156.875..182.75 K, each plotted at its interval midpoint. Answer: 4.1 K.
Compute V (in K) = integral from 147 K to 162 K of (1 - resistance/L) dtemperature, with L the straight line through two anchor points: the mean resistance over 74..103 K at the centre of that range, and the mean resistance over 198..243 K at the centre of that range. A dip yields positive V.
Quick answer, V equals 8.4 K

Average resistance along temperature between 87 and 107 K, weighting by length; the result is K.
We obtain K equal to 2.22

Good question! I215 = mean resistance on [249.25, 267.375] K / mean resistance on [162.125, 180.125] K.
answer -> 1.5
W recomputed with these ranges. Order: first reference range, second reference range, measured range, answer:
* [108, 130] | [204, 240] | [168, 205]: 7.04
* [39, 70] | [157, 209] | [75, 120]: -3.22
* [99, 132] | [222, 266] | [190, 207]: 3.84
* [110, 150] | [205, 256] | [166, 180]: 2.50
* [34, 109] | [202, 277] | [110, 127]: 0.99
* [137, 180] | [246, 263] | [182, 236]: -0.77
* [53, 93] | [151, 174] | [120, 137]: -4.40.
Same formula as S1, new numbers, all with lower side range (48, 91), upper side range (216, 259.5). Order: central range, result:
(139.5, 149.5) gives 3.9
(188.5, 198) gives 3.6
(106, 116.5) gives 0.6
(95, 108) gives 0.4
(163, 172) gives 3.7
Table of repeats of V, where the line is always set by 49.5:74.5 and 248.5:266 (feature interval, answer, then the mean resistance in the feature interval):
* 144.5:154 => 5.0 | 1.11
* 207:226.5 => 2.2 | 2.04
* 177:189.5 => 2.9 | 1.78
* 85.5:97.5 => 0.4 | 2.23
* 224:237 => 1.5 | 2.05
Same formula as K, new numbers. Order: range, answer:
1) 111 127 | 2.1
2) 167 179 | 1.64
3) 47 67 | 2.3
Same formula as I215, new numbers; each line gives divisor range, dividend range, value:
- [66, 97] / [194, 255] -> 0.93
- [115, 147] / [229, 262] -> 1.23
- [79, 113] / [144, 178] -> 0.55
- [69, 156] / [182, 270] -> 1.04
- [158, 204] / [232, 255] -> 1.48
